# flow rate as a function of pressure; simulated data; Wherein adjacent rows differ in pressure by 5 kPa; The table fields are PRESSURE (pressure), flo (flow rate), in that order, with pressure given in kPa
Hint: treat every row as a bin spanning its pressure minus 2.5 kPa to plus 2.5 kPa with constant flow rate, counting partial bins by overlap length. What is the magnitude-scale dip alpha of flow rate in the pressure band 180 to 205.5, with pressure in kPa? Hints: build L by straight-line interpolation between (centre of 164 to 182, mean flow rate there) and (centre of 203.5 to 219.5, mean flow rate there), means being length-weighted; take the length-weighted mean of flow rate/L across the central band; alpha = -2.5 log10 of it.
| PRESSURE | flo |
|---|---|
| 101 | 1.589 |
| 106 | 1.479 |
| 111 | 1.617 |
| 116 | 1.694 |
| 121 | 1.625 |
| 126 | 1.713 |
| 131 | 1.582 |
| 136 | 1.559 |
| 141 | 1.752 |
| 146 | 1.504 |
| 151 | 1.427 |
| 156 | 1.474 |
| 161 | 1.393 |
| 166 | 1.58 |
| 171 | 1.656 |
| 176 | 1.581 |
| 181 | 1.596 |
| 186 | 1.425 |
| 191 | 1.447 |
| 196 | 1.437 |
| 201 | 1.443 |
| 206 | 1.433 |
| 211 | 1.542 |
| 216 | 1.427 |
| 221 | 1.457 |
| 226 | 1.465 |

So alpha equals 0.054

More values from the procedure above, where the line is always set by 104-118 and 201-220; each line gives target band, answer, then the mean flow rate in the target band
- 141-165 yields 0.04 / 1.49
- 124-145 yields -0.05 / 1.64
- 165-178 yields -0.07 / 1.61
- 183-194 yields 0.04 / 1.44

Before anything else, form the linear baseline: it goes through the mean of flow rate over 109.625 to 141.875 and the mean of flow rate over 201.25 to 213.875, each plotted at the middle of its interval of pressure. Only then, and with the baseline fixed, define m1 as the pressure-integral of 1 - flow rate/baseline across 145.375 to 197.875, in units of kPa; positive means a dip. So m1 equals 1.6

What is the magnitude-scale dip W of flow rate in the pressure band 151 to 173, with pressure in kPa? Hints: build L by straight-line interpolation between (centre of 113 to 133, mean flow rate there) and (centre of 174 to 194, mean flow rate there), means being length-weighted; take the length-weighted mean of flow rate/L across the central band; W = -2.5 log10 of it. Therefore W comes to 0.03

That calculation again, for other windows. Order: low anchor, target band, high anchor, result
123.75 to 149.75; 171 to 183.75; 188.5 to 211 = -0.063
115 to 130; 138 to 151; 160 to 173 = 0.017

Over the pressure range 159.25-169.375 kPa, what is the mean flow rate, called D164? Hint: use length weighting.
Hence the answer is 1.51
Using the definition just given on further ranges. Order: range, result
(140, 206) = 1.51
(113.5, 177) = 1.58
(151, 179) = 1.53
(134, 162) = 1.52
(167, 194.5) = 1.54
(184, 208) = 1.44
